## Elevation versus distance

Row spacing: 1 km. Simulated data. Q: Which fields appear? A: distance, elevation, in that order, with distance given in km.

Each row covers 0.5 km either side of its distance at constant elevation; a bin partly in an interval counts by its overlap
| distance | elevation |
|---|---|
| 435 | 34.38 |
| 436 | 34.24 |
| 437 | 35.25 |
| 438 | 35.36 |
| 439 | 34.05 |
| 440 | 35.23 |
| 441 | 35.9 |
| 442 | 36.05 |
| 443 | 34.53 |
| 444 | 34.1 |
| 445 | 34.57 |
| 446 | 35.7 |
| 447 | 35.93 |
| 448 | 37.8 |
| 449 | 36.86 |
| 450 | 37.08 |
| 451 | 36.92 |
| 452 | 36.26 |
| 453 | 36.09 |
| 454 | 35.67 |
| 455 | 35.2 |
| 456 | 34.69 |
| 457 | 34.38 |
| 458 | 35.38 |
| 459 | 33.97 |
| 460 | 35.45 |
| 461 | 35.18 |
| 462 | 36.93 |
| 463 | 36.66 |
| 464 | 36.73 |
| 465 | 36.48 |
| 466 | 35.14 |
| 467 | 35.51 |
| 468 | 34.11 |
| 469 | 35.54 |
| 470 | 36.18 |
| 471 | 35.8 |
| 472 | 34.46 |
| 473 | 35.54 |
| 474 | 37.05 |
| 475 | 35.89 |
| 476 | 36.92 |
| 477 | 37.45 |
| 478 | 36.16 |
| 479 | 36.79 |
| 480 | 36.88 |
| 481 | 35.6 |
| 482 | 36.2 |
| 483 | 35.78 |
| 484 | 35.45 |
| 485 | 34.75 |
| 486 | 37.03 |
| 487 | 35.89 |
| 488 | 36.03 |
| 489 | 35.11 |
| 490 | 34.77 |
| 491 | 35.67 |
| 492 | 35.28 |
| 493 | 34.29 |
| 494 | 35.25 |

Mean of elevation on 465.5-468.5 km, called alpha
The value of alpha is 34.9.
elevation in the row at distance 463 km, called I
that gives 36.66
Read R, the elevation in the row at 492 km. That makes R 35.28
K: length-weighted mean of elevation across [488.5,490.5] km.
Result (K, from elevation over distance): 34.9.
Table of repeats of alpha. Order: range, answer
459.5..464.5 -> 36.2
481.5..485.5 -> 35.5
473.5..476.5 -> 36.6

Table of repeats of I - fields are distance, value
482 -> 36.2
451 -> 36.92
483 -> 35.78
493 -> 34.29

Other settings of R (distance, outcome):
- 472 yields 34.46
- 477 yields 37.45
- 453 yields 36.09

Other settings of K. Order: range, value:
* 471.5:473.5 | 35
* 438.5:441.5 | 35.1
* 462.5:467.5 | 36.1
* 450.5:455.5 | 36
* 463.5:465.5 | 36.6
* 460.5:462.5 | 36.1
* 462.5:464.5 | 36.7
